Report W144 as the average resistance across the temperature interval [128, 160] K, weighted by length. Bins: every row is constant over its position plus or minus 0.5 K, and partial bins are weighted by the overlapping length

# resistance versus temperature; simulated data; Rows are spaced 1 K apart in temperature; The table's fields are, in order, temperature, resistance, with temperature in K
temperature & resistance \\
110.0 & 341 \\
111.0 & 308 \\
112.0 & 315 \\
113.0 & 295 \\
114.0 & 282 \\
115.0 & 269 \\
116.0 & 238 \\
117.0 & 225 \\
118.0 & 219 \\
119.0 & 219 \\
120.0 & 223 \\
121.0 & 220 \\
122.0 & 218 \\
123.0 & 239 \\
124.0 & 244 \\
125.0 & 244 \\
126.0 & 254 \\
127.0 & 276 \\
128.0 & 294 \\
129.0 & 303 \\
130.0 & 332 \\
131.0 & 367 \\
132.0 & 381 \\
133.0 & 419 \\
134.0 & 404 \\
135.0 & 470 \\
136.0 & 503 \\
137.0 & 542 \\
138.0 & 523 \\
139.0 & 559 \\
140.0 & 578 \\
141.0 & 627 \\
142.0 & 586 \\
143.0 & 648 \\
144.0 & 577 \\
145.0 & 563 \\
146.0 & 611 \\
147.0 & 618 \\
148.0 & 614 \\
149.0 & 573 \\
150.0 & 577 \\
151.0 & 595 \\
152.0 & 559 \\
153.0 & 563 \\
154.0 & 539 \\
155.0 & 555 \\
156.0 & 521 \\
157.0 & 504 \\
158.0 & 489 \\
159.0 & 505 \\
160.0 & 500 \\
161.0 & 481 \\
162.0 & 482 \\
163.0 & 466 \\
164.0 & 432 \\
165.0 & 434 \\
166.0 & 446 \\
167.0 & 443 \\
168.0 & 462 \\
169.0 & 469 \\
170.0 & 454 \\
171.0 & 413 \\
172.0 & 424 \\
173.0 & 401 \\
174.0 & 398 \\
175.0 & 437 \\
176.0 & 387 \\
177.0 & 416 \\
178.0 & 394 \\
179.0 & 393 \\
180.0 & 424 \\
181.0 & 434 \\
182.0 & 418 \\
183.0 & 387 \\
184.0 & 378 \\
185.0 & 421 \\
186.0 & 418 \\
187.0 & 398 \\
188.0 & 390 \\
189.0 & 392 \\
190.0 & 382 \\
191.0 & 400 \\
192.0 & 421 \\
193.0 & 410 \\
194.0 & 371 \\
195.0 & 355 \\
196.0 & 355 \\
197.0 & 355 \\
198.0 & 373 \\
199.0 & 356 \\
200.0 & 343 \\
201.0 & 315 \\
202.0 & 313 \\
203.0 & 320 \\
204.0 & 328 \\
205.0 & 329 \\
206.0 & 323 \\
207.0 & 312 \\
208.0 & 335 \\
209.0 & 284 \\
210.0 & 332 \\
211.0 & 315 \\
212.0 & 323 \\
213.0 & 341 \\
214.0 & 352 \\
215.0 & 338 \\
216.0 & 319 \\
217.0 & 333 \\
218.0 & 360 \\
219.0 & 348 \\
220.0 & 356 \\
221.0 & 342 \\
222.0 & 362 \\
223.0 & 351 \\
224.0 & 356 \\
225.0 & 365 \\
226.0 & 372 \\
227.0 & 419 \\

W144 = 519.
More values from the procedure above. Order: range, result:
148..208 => 427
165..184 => 421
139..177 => 511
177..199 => 393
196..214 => 331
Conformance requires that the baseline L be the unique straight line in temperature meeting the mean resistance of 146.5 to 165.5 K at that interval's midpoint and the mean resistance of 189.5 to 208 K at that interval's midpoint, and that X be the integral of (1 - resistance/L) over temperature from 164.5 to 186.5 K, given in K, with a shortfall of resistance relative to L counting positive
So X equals 1.3 K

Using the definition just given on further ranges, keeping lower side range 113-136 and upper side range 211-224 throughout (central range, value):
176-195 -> -4.38 K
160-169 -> -4.13 K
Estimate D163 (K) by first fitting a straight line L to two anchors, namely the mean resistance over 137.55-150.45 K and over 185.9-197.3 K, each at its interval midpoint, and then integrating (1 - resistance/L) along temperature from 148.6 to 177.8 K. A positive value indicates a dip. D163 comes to 1.7 K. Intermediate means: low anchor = 589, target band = 479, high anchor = 387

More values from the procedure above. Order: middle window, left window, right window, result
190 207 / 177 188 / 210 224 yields 1.0 K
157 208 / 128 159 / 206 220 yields 1.4 K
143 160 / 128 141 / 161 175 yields -4.4 K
